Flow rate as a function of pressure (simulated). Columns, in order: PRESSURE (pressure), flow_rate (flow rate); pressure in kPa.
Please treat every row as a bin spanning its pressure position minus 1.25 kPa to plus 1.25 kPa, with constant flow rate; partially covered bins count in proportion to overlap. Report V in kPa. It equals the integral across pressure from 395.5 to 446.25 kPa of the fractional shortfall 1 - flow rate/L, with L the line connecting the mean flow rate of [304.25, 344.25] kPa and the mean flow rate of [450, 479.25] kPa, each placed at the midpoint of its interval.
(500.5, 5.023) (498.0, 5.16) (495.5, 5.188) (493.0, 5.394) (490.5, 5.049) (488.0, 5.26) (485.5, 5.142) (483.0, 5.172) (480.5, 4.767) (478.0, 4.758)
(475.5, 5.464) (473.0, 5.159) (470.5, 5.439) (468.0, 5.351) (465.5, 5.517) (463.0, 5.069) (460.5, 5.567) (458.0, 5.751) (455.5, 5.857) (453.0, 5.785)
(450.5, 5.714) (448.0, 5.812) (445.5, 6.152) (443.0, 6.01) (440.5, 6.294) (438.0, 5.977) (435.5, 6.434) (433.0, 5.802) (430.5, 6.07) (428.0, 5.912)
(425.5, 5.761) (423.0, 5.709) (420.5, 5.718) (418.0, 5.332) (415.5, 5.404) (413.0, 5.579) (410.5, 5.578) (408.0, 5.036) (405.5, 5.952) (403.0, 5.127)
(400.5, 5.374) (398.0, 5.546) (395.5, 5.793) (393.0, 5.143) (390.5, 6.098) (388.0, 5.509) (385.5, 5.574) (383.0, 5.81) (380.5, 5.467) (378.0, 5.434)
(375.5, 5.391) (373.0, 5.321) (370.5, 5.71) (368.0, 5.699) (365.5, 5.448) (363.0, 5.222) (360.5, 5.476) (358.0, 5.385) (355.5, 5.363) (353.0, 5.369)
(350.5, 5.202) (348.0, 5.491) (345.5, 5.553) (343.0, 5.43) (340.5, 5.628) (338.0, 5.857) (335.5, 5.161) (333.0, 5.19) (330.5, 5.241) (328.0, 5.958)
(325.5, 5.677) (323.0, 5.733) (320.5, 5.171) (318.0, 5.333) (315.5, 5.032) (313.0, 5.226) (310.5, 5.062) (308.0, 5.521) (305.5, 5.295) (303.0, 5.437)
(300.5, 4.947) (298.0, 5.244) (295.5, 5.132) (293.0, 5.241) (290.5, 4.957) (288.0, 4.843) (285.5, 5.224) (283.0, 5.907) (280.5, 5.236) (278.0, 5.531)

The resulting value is -2.8 kPa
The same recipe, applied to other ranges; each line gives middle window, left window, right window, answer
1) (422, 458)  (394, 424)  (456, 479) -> -3.4 kPa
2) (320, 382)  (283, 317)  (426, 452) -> 0.3 kPa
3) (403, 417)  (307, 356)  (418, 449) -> 0.8 kPa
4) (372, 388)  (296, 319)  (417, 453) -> 0.3 kPa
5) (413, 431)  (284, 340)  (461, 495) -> -1.5 kPa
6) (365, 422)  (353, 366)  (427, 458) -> 0.9 kPa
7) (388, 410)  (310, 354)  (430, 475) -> 0.4 kPa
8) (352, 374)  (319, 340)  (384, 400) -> 0.4 kPa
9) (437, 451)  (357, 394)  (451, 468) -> -1.1 kPa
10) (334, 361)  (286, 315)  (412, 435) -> -0.3 kPa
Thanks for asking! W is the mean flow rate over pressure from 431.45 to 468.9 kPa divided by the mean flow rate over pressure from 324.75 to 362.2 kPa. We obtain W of 1.1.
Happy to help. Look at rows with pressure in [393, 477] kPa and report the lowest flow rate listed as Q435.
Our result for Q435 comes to 5.036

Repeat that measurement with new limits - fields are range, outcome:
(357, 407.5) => 5.127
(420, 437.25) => 5.709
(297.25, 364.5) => 4.947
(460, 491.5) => 4.758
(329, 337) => 5.161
